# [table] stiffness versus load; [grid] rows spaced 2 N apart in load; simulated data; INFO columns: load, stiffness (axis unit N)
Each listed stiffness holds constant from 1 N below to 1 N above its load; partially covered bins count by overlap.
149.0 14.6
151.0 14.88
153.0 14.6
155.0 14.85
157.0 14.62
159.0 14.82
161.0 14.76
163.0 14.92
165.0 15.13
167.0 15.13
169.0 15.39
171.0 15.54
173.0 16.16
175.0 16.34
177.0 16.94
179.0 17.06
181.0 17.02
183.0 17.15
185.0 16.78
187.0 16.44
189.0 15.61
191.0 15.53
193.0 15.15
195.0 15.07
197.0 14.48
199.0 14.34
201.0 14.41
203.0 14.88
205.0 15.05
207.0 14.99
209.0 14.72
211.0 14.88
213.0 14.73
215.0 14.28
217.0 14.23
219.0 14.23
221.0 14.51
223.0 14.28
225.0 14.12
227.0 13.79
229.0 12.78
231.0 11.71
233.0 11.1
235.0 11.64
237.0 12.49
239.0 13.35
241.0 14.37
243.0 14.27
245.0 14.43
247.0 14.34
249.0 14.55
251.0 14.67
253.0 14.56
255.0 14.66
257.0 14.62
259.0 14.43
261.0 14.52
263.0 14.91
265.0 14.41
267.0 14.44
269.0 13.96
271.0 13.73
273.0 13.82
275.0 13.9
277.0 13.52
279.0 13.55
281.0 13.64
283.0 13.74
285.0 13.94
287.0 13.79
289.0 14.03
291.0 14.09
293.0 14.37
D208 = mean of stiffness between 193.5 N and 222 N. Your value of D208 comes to 14.6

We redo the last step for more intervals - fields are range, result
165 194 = 16.1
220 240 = 13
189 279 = 14.2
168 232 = 15.1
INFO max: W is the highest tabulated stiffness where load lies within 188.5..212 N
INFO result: 15.61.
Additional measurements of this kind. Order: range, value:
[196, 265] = 15.05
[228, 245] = 14.43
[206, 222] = 14.99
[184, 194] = 16.78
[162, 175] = 16.34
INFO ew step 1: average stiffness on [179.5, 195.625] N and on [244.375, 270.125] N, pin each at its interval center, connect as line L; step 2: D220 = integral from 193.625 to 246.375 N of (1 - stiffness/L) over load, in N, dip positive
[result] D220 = 4.8 N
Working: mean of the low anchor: 16.1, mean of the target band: 14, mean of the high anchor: 14.5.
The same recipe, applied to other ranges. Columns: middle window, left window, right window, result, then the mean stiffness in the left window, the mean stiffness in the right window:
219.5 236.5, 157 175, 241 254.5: 1.9 N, 15.3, 14.5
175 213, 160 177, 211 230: -1.9 N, 15.5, 14.1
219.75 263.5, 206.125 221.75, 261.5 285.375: 1.5 N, 14.6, 14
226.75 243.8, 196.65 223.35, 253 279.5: 1.9 N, 14.6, 14.2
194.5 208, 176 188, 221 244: 0.6 N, 16.9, 13.1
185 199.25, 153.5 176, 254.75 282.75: -0.4 N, 15.2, 14.1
